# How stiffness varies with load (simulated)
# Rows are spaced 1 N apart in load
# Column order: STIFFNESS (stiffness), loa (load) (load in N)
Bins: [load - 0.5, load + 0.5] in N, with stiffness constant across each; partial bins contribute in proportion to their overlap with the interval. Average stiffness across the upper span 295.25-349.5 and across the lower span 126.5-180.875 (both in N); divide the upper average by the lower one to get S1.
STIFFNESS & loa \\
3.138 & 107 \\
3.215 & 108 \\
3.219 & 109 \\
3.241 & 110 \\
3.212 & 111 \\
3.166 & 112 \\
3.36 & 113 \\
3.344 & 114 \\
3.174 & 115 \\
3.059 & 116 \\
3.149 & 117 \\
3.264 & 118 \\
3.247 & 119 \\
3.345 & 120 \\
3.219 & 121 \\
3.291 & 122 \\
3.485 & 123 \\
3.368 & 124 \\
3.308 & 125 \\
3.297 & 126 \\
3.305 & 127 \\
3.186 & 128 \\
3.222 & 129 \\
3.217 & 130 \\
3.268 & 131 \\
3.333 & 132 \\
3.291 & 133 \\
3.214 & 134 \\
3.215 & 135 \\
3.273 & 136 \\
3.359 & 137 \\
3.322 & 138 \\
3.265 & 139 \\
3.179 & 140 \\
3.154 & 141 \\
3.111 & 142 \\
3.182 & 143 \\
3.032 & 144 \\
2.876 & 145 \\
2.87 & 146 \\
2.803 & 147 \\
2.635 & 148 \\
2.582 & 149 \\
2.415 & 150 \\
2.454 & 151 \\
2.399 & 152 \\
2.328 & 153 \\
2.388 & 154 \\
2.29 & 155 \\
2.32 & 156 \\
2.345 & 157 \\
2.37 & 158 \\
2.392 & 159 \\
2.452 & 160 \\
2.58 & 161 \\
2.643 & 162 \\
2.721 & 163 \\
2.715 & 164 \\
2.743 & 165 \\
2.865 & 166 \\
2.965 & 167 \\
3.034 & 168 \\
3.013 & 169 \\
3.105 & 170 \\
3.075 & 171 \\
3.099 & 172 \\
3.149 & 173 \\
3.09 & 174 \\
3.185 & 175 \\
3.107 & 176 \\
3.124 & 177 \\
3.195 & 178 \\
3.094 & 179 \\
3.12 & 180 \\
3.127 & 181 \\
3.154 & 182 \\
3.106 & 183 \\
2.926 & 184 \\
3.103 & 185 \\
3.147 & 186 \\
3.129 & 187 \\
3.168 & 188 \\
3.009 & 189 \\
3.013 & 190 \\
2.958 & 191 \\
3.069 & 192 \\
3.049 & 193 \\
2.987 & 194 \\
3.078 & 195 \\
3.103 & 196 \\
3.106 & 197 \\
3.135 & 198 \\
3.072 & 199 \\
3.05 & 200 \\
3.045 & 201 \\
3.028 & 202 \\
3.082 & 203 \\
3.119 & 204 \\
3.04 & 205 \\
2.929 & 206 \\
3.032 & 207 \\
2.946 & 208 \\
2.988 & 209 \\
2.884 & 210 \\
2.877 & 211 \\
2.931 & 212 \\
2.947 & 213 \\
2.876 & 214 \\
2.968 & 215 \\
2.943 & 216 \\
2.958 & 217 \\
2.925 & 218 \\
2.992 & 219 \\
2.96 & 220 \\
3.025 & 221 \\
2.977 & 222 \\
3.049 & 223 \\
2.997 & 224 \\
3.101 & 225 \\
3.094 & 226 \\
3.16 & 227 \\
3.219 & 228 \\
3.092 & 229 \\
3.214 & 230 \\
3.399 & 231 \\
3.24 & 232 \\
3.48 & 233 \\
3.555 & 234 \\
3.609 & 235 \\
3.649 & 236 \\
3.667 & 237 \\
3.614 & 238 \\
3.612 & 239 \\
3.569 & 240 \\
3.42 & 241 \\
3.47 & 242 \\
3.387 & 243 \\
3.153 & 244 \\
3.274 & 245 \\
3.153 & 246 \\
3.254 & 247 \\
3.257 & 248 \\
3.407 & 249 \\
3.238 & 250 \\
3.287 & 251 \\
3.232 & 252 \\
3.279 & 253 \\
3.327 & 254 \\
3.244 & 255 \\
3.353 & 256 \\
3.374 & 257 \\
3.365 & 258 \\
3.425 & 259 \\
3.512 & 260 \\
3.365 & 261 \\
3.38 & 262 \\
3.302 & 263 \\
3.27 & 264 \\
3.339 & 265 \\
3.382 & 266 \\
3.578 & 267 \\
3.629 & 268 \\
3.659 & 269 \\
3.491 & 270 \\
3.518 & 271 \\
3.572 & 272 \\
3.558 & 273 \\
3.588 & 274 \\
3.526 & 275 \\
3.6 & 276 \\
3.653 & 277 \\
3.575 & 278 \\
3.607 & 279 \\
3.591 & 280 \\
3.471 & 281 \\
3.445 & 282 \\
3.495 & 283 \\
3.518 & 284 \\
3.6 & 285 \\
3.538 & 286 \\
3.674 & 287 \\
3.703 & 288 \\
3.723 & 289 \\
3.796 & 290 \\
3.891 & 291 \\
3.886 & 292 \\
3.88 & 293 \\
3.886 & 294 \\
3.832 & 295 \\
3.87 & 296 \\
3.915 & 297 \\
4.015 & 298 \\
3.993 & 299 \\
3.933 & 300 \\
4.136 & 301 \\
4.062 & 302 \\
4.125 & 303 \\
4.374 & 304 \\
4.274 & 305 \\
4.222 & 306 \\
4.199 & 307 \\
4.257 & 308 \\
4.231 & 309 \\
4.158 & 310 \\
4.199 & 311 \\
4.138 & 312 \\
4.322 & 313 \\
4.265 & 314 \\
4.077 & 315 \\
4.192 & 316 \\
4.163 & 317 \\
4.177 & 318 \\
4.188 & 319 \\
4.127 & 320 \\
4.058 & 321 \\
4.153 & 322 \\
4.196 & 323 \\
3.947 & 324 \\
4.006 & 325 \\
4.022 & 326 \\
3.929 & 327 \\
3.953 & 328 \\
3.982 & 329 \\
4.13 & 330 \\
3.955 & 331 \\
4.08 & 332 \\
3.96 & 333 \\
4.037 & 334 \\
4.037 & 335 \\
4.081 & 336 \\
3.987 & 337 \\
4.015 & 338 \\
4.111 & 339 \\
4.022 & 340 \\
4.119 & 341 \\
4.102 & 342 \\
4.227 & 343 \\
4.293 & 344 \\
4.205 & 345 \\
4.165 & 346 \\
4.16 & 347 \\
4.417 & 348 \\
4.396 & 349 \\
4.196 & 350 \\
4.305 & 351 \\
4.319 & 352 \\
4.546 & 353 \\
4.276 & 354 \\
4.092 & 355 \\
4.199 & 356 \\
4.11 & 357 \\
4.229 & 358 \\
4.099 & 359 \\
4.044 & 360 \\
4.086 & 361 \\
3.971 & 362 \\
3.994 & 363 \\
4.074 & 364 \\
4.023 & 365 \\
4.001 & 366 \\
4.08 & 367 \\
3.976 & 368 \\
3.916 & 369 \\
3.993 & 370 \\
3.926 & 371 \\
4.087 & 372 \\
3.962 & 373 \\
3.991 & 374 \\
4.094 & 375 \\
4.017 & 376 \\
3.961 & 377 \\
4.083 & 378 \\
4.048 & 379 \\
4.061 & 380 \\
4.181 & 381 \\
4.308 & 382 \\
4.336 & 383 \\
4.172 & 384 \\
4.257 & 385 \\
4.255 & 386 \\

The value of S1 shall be 1.41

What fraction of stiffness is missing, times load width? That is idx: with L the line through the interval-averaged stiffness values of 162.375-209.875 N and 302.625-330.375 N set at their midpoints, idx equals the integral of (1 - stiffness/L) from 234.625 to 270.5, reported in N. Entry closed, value 2.0 N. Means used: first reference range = 3.04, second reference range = 4.15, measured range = 3.4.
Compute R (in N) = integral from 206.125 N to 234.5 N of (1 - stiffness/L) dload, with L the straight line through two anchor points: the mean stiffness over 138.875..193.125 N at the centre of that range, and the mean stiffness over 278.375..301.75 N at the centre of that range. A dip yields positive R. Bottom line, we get 1.7 N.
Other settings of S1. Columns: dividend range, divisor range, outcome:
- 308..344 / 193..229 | 1.36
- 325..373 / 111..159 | 1.36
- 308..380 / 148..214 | 1.42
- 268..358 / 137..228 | 1.36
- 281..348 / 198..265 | 1.25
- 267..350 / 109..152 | 1.26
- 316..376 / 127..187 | 1.40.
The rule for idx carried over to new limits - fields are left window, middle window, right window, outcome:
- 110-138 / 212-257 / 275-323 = 5.5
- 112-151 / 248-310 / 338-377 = 2.2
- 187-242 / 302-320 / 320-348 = -1.4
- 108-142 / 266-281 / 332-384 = 0.9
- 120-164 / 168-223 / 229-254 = 2.2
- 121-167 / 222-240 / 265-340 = 0.7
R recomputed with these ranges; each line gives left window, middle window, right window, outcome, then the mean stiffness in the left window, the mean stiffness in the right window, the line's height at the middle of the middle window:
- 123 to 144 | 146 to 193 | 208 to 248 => 5.6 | 3.25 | 3.19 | 3.23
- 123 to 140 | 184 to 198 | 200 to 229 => 0.1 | 3.28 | 3.01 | 3.08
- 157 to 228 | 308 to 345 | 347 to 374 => -2.0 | 2.99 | 4.13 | 3.89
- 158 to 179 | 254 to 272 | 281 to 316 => 1.2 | 2.9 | 3.96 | 3.67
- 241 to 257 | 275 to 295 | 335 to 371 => -0.4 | 3.29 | 4.13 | 3.58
